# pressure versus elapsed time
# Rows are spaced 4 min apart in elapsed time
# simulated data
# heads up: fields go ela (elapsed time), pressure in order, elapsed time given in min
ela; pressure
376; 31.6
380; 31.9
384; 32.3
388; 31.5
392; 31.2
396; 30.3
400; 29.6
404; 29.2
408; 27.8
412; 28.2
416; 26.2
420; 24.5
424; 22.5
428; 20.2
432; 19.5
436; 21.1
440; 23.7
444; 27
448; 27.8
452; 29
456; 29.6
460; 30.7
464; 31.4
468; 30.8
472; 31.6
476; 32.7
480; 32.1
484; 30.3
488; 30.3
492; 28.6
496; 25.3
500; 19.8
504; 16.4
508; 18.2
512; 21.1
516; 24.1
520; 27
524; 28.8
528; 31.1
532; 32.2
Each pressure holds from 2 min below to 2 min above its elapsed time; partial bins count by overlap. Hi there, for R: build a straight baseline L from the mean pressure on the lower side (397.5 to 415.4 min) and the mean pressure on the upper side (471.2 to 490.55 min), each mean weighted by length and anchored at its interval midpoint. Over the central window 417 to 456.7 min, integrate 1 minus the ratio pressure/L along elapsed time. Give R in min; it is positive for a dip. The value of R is 7.1 min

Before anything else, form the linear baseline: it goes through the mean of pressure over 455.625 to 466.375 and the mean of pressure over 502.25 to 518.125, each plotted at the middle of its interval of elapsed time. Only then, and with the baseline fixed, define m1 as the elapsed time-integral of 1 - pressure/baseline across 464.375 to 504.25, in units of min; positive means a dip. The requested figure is -4.1 min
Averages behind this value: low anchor 30.7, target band 28.4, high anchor 20.1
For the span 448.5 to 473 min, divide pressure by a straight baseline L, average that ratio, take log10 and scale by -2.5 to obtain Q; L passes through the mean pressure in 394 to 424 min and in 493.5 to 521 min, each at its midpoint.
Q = -0.23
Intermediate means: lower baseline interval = 27.6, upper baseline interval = 21.6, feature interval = 30.3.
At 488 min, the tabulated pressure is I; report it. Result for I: 30.3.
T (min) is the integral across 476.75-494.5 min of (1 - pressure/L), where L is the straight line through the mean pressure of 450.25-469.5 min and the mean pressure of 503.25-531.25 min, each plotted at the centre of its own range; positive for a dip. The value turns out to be -1.68 min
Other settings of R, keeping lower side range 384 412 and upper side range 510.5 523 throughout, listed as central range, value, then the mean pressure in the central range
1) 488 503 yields 0.5 min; 24.8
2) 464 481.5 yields -3.4 min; 31.7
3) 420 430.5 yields 2.5 min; 21.9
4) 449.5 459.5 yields -0.7 min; 29.4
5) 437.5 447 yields 0.9 min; 25.4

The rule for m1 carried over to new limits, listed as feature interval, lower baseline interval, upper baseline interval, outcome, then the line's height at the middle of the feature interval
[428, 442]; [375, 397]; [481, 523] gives 3.56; 28.5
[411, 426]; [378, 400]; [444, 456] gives 2.37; 29.9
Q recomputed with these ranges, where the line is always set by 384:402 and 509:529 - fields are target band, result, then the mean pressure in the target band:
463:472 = -0.12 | 31.2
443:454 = 0.02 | 28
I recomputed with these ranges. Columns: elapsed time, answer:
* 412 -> 28.2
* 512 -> 21.1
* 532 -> 32.2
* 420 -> 24.5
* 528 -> 31.1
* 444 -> 27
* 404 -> 29.2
